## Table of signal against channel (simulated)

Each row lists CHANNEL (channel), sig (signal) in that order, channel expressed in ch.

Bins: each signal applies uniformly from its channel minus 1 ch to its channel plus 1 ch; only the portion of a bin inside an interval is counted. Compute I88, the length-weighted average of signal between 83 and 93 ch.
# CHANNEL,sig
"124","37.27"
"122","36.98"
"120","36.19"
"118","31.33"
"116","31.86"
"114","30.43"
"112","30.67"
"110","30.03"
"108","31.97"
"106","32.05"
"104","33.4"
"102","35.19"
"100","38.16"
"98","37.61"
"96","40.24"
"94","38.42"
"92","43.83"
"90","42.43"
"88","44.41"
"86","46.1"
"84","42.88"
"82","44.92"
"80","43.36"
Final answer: 43.9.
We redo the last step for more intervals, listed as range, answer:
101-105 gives 34.3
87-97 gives 41.9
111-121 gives 32.1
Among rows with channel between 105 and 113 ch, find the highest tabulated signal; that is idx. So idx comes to 32.05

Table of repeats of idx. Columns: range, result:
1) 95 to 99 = 40.24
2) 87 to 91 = 44.41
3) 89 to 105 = 43.83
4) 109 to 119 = 31.86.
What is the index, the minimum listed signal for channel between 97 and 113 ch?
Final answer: 30.03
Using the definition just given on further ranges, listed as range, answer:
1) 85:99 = 37.61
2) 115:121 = 31.33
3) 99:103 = 35.19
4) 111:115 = 30.43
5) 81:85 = 42.88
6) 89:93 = 42.43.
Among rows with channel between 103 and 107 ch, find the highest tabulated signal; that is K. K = 33.4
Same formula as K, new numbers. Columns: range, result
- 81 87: 46.1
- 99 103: 38.16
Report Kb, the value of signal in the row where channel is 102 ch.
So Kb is 35.19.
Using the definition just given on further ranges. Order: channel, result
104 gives 33.4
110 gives 30.03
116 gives 31.86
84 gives 42.88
